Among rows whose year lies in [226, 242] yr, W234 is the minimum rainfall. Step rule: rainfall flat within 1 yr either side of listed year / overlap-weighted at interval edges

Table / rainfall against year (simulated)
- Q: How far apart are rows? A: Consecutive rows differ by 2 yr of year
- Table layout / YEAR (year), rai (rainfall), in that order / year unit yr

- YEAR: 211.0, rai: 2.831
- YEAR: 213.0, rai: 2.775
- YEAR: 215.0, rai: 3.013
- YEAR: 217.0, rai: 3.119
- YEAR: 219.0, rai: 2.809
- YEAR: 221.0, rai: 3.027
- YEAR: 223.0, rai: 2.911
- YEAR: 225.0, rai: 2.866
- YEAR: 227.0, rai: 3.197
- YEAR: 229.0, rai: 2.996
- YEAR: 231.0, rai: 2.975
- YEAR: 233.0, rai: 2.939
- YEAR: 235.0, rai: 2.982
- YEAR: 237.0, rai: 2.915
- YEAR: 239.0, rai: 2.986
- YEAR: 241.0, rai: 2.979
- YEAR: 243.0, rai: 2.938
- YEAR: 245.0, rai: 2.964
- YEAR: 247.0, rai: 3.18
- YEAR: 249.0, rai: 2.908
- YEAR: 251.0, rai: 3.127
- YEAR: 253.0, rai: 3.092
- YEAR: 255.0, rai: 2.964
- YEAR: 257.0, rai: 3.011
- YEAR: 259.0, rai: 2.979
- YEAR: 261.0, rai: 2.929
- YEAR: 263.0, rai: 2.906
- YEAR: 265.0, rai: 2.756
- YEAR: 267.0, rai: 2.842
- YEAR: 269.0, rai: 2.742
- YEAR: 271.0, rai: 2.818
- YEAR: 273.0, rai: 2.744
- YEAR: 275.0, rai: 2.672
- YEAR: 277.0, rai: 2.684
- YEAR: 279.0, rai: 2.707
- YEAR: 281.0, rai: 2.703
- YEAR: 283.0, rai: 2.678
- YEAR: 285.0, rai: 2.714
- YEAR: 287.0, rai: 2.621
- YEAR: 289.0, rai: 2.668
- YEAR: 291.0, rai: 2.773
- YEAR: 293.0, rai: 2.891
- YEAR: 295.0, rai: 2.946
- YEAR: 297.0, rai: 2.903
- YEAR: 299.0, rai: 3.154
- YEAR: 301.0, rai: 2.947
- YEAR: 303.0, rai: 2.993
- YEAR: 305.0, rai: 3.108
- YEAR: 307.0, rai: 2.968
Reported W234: 2.915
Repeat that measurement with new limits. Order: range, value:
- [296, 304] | 2.903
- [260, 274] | 2.742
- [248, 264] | 2.906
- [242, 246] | 2.938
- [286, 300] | 2.621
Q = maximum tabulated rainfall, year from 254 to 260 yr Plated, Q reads 3.011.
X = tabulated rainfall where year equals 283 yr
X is 2.678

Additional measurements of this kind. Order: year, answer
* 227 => 3.197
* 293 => 2.891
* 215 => 3.013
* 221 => 3.027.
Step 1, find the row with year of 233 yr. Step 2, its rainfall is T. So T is 2.939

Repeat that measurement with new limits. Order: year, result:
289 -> 2.668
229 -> 2.996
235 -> 2.982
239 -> 2.986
